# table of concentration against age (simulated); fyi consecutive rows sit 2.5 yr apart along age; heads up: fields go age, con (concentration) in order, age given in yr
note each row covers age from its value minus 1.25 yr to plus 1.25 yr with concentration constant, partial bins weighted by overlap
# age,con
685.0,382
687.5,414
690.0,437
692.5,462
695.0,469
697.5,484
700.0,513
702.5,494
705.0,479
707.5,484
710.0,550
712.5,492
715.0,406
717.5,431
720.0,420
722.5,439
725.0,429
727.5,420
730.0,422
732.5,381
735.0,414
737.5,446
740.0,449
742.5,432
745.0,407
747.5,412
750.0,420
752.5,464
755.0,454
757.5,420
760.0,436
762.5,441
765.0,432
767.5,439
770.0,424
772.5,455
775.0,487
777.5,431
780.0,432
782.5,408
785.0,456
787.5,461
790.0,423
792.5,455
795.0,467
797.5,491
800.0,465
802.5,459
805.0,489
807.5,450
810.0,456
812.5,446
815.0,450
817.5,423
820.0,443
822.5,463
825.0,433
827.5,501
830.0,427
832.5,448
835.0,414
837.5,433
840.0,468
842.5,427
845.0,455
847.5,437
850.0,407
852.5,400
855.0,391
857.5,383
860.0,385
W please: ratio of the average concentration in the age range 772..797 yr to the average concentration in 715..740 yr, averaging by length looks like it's 1.06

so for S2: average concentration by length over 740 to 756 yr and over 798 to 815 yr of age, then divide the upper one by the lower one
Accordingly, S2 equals 1.07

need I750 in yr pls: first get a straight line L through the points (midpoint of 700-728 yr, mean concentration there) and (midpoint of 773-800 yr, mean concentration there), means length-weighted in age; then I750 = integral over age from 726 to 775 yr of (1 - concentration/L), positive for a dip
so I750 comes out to 2.7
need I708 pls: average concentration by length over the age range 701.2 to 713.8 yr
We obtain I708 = 499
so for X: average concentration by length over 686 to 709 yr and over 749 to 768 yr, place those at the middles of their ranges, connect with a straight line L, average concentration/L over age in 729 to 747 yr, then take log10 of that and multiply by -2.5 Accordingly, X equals 0.07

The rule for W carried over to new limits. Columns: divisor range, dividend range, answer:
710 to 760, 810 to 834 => 1.04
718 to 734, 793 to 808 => 1.12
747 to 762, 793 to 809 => 1.08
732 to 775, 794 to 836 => 1.05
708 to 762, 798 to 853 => 1.02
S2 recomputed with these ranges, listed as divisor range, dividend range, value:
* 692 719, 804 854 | 0.93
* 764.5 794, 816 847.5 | 1.00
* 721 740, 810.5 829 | 1.07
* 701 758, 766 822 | 1.02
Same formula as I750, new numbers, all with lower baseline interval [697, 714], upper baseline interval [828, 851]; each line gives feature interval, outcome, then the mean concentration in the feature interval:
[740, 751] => 1.4 yr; 421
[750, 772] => 1.6 yr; 438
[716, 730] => 1.8 yr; 427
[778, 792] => 0.8 yr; 437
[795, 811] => -0.5 yr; 468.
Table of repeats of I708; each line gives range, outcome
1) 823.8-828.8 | 467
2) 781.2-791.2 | 437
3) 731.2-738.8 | 414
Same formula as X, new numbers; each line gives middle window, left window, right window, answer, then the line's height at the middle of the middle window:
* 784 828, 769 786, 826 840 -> -0.03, 444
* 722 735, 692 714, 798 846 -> 0.16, 483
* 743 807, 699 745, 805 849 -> 0.01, 448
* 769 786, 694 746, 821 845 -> 0.02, 449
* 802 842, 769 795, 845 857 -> -0.06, 426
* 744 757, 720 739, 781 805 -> 0.00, 433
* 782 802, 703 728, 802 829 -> 0.00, 456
